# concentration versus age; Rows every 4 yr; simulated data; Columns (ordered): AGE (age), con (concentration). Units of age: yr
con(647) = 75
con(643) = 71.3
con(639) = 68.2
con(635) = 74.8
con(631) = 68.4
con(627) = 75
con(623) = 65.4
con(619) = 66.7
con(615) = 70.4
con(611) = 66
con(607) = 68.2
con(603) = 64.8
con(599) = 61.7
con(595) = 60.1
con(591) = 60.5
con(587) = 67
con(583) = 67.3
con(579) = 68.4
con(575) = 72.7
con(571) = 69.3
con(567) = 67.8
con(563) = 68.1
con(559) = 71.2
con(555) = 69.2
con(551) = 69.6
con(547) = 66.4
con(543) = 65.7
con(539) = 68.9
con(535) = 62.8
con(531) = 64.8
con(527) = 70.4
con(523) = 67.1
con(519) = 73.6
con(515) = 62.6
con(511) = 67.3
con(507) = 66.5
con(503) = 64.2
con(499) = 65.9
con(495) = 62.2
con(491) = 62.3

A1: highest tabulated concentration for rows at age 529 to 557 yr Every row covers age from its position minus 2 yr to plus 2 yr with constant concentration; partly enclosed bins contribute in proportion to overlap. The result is 69.6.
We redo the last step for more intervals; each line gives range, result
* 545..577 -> 72.7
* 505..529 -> 73.6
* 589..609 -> 68.2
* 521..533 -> 70.4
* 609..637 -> 75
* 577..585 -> 68.4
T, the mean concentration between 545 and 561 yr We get 69.1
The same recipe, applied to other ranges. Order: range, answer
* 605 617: 68.2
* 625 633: 71.7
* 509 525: 67.7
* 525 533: 67.6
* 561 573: 68.4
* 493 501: 64.1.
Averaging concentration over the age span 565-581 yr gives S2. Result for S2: 69.5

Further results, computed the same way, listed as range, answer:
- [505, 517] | 65.5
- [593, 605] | 62.2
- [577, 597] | 64.7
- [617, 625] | 66.1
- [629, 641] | 70.5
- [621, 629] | 70.2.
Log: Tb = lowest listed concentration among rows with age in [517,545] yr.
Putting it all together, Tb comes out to 62.8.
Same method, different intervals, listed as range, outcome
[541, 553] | 65.7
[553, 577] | 67.8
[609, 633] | 65.4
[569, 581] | 68.4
